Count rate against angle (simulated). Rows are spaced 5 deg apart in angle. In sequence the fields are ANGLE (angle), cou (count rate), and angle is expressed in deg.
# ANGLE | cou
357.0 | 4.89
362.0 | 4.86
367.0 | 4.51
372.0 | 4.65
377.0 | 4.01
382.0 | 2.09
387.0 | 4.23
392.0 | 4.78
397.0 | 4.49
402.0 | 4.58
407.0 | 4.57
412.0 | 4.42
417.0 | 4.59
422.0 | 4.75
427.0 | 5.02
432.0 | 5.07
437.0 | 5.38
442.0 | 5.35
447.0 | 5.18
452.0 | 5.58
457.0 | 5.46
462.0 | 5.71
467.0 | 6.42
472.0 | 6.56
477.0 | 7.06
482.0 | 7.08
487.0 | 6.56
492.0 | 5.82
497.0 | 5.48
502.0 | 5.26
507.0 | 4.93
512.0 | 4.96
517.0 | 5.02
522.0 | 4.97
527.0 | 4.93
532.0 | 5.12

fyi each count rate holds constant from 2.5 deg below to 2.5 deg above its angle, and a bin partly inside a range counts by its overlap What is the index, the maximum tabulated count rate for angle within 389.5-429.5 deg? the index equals 5.02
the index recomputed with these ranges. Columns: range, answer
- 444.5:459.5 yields 5.58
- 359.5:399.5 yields 4.86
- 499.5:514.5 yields 5.26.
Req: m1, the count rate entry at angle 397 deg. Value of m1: 4.49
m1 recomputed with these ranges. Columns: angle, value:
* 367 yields 4.51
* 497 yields 5.48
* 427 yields 5.02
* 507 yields 4.93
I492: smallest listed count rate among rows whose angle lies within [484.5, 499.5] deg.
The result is 5.48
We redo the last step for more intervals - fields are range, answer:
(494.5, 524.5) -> 4.93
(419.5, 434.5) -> 4.75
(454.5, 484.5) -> 5.46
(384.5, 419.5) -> 4.23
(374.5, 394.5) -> 2.09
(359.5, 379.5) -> 4.01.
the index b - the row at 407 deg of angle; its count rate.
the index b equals 4.57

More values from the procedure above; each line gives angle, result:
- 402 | 4.58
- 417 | 4.59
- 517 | 5.02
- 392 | 4.78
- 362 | 4.86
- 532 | 5.12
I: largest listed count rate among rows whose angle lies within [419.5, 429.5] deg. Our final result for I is 5.02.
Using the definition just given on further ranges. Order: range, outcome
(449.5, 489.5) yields 7.08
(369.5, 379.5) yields 4.65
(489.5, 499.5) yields 5.82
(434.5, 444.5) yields 5.38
